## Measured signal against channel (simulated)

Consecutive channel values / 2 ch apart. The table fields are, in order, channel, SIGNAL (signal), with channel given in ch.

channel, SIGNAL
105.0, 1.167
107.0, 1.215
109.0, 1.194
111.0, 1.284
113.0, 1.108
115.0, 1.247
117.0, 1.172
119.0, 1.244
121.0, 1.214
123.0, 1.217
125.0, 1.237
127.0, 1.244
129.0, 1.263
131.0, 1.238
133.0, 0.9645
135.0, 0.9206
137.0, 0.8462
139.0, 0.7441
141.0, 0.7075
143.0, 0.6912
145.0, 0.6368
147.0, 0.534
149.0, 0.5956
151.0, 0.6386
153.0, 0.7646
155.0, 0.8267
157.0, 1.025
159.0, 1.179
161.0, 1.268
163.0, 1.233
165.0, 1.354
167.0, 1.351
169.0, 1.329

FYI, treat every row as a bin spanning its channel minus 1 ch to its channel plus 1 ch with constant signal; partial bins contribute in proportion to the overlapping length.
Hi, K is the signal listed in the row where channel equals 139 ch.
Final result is 0.7441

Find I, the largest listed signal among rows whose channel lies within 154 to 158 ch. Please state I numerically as 1.025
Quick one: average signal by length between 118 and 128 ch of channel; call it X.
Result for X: 1.23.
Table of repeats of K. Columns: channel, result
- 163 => 1.233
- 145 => 0.6368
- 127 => 1.244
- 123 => 1.217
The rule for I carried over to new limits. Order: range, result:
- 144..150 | 0.6368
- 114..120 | 1.247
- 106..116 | 1.284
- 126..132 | 1.263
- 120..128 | 1.244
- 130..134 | 1.238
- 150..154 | 0.7646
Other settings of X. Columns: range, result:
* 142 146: 0.664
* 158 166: 1.26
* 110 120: 1.21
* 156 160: 1.1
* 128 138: 1.05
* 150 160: 0.887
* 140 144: 0.699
